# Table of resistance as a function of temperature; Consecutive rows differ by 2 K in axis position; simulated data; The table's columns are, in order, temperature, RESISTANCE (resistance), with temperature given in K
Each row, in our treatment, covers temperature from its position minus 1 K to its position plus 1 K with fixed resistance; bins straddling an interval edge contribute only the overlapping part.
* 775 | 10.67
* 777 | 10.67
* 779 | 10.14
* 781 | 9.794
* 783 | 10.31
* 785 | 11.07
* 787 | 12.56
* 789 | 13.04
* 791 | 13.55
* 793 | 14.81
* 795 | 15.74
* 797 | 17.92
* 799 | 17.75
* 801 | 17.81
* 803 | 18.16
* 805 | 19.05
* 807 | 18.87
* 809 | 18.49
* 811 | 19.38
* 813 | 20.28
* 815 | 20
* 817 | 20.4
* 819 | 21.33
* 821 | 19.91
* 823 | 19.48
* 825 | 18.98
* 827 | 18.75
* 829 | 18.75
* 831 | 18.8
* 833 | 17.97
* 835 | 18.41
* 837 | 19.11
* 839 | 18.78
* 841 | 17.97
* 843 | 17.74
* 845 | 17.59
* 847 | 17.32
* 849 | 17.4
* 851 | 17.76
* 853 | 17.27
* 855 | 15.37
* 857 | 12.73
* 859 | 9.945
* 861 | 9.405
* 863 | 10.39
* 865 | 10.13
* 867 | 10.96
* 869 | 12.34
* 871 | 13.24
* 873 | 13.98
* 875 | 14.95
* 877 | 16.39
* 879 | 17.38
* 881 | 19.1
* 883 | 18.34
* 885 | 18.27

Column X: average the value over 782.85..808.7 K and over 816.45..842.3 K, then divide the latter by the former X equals 1.22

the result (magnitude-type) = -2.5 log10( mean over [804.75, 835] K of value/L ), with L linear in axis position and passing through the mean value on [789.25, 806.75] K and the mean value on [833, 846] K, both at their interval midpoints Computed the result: -0.11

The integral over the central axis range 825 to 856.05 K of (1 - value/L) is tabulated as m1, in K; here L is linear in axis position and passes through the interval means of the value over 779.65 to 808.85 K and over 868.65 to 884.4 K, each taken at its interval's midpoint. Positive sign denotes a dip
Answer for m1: -4.8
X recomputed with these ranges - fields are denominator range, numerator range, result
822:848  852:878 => 0.70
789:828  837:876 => 0.80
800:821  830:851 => 0.93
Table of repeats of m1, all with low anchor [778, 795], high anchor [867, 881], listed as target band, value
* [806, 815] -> -4.54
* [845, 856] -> -2.37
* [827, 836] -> -3.36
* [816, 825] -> -4.78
